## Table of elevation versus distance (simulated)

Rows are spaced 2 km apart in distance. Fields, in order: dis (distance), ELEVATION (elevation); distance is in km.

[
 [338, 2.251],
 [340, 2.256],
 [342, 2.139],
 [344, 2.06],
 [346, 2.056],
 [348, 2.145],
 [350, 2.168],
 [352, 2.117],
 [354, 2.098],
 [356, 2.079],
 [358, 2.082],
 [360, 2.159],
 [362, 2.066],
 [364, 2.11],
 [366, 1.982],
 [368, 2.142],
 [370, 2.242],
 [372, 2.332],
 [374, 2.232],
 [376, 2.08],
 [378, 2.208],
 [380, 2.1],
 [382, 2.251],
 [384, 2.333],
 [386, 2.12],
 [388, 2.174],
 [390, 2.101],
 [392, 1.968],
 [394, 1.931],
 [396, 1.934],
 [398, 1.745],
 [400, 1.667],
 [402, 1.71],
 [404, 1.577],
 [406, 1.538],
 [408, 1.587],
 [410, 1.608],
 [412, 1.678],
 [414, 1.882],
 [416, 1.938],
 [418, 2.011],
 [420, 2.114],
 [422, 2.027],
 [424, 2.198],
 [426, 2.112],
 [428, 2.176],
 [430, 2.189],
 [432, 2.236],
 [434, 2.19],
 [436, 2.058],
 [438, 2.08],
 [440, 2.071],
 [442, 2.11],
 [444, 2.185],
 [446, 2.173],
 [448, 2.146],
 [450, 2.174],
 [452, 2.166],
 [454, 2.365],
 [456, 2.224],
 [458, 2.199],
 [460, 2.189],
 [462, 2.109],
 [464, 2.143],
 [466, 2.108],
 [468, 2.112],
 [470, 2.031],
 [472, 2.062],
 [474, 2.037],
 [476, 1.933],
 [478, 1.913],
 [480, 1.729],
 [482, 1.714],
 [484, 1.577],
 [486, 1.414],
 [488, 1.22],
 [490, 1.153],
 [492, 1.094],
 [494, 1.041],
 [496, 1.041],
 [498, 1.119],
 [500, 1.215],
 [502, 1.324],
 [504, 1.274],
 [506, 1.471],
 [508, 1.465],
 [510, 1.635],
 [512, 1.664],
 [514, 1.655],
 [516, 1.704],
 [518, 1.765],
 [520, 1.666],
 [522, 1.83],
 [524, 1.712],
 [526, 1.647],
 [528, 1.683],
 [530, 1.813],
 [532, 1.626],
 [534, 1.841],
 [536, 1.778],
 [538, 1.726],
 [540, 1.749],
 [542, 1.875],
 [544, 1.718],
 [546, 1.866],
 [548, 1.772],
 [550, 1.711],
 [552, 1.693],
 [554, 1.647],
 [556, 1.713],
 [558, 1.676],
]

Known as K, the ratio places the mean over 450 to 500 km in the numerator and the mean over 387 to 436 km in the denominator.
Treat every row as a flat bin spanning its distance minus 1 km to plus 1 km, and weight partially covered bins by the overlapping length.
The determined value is 0.92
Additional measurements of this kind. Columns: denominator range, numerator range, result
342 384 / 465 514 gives 0.73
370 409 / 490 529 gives 0.74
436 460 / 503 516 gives 0.71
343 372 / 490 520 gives 0.66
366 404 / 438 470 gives 1.05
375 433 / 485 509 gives 0.63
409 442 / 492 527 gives 0.72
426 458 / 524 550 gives 0.81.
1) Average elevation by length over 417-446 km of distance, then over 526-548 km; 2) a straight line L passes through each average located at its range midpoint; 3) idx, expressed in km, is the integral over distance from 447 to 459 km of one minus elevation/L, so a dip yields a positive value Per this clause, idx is -0.9 km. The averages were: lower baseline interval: 2.13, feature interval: 2.21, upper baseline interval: 1.76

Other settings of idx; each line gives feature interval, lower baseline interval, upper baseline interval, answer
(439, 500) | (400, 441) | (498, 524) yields -3.57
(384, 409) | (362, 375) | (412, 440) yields 3.13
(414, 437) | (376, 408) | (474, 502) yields -4.46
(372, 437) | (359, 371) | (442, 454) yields 4.59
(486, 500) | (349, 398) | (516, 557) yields 5.33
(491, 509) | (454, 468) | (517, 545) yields 6.56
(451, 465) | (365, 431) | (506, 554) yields -2.48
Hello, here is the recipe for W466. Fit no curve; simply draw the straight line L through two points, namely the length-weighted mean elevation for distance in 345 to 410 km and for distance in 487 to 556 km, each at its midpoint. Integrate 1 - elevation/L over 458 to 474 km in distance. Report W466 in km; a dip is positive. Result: -3.4 km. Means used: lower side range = 2.03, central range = 2.11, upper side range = 1.57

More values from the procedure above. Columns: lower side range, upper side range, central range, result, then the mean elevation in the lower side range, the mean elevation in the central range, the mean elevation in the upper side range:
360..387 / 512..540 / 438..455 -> -1.8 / 2.17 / 2.17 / 1.73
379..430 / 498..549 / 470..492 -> 1.2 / 1.94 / 1.66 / 1.65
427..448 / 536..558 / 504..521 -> 2.4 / 2.15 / 1.61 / 1.75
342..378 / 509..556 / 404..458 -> -2.2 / 2.13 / 2.04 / 1.73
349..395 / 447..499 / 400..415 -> 2.7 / 2.13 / 1.66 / 1.81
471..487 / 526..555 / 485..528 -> 8.1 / 1.8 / 1.44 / 1.75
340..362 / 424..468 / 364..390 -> -0.6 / 2.11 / 2.18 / 2.16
